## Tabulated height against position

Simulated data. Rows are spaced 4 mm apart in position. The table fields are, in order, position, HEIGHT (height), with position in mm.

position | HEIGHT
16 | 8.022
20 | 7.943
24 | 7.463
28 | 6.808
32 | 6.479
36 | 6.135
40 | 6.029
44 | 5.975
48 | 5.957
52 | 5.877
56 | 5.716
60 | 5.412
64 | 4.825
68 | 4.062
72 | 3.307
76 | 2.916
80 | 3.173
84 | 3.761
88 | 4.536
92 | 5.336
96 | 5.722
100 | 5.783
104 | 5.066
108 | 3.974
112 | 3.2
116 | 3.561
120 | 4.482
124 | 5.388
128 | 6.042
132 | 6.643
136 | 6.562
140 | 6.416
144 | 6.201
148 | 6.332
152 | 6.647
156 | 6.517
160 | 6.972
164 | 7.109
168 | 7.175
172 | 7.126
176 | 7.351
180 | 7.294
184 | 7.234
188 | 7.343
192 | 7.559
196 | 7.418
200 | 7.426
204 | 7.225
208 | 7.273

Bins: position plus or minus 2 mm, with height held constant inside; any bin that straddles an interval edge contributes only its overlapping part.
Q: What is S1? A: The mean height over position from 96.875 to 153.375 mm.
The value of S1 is 5.44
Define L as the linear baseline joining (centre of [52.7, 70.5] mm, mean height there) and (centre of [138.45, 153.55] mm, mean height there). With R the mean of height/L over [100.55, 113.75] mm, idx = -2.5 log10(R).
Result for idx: 0.32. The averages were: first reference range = 5.02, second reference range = 6.39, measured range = 4.28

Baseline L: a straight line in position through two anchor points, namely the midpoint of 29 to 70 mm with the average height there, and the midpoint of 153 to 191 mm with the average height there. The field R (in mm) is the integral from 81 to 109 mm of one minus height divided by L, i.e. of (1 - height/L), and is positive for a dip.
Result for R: 6.1 mm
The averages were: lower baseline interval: 5.68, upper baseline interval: 7.12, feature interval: 4.85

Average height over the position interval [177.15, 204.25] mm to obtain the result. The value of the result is 7.37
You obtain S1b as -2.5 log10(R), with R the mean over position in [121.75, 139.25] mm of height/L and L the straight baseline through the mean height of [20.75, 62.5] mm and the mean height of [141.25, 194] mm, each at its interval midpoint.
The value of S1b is 0.10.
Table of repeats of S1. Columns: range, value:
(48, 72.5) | 5.05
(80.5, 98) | 4.7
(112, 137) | 5.22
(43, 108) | 4.79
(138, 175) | 6.74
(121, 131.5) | 5.73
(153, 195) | 7.16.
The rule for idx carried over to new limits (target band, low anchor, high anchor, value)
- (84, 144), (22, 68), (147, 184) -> 0.26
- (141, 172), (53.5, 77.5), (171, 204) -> -0.02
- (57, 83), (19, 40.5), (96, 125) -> 0.39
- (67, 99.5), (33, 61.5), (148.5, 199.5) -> 0.44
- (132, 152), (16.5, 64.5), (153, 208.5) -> 0.09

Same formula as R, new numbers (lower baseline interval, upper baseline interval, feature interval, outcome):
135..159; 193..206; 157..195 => -1.4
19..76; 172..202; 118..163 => 4.0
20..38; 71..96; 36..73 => 1.4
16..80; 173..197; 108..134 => 7.0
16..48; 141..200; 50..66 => 3.1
